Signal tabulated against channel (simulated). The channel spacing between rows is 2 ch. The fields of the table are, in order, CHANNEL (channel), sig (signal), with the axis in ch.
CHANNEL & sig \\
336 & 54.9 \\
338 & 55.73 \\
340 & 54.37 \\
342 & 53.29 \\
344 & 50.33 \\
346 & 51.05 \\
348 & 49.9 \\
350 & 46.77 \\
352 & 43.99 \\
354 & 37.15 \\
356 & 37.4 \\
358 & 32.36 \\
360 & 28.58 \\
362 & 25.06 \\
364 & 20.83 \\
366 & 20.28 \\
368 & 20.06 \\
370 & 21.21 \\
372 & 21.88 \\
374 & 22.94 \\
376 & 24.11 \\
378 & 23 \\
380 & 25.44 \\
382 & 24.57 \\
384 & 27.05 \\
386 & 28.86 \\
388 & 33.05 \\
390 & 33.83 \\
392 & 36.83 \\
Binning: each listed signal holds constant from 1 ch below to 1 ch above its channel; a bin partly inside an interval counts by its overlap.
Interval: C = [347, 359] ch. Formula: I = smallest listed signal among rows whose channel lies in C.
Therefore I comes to 32.36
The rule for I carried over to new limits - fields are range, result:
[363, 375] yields 20.06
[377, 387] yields 23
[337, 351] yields 46.77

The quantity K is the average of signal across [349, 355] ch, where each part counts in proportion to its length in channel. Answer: 42.6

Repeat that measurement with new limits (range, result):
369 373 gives 21.5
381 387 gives 26.8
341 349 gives 51.1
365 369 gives 20.2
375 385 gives 24.8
